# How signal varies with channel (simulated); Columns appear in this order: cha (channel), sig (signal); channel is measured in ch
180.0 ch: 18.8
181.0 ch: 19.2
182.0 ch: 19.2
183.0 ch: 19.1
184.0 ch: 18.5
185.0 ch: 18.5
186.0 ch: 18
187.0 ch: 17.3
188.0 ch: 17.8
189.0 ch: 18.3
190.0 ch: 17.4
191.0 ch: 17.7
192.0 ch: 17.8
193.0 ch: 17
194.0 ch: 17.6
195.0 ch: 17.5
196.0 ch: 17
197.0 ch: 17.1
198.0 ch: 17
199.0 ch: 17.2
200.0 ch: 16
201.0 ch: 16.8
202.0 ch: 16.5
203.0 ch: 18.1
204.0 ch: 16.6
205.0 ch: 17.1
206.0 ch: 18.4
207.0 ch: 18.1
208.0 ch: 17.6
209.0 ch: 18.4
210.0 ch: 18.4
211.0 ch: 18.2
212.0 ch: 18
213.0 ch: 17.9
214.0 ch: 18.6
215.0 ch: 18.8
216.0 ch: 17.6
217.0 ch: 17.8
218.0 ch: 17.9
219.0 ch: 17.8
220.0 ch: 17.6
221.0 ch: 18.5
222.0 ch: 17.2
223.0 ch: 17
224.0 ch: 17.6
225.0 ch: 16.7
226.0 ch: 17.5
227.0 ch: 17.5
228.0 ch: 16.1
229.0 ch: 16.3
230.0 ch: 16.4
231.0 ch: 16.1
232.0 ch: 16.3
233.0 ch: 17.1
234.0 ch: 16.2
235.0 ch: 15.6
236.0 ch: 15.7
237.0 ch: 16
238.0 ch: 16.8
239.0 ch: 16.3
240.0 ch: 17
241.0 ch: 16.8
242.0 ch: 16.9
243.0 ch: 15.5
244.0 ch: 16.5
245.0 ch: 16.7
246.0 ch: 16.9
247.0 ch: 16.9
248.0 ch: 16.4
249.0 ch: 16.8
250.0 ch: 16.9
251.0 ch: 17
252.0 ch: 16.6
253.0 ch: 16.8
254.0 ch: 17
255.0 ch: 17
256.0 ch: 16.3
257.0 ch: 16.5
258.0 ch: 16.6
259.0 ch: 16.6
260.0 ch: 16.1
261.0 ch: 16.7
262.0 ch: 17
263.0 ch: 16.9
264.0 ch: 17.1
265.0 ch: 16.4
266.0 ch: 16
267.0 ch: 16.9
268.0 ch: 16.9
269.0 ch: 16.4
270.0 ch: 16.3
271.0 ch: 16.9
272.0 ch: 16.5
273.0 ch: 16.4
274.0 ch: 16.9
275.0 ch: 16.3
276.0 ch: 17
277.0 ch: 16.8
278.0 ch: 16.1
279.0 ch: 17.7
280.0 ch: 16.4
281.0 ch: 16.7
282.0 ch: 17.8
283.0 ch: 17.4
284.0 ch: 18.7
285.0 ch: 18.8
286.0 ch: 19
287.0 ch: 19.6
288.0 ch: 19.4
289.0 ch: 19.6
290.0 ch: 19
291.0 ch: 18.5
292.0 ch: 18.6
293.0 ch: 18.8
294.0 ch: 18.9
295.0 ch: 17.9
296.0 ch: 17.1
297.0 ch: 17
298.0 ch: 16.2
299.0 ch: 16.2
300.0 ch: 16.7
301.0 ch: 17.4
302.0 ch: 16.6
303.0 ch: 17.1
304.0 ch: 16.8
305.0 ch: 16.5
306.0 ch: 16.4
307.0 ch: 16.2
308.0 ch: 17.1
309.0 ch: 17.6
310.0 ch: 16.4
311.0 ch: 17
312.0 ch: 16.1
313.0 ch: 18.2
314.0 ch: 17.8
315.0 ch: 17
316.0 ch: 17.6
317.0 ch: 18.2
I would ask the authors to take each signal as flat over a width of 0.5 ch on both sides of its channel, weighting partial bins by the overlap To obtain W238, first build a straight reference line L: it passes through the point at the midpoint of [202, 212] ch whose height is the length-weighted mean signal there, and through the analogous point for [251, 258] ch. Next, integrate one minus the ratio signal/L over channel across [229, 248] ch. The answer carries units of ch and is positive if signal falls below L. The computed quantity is 0.7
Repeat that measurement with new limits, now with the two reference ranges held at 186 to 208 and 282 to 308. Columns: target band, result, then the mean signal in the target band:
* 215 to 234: 0.3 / 17.2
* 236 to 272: 2.0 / 16.6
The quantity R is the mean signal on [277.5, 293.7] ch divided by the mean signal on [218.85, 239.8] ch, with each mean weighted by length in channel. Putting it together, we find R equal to 1.09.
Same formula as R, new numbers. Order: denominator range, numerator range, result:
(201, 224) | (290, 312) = 0.97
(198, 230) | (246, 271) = 0.95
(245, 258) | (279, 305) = 1.06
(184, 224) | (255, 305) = 0.98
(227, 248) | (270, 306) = 1.06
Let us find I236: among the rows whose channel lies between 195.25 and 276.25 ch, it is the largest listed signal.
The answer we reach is 18.8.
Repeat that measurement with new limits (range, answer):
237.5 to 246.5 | 17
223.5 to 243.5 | 17.6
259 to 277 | 17.1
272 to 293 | 19.6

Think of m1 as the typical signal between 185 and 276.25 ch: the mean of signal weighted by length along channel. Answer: 17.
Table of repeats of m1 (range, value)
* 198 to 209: 17.3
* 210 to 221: 18.1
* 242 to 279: 16.6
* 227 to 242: 16.4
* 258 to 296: 17.4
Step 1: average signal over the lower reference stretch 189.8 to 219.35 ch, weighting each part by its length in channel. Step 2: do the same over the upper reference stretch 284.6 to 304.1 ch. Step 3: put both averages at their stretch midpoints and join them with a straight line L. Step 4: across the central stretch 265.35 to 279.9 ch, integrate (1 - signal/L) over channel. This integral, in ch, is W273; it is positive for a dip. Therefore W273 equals 1.0 ch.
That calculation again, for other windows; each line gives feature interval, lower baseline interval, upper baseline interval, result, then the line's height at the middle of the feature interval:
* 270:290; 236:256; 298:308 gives -1.1 ch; 16.6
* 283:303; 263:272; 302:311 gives -1.6 ch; 16.7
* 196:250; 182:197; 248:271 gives 0.6 ch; 17.3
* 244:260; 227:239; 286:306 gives 0.0 ch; 16.7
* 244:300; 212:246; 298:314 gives -0.9 ch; 16.9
